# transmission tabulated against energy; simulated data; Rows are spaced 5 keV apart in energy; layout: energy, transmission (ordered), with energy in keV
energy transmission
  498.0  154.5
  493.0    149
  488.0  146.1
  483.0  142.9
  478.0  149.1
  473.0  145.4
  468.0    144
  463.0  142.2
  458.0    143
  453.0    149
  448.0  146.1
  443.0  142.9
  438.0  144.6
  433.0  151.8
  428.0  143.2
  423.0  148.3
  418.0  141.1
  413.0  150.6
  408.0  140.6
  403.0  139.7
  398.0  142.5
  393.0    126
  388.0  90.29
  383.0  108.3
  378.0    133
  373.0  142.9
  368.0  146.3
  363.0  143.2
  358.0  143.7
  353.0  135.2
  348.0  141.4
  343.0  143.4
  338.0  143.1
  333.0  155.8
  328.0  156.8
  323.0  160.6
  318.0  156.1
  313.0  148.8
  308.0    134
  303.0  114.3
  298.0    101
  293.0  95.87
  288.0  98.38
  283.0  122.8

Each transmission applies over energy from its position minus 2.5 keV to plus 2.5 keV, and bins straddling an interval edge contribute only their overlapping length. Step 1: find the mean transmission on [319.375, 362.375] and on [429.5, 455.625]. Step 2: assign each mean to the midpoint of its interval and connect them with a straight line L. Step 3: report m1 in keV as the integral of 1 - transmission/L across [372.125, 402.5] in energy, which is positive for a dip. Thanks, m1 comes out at 4.81 keV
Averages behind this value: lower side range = 148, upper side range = 147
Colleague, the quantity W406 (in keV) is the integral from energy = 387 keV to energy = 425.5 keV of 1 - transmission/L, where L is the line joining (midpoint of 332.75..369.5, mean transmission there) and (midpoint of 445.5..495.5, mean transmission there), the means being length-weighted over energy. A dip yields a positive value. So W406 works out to 2.07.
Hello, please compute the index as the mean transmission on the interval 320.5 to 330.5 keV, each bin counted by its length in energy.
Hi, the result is 159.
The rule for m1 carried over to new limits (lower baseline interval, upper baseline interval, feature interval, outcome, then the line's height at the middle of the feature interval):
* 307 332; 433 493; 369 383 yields 1.5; 150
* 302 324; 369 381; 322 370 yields -2.1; 140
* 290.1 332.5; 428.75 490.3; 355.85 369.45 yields -0.6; 138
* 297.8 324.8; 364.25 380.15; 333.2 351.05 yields -0.6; 140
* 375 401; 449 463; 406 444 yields -3.3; 134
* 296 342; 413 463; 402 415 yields 0.1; 145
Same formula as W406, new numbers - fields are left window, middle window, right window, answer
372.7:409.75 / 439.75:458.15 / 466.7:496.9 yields -0.81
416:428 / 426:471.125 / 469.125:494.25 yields 0.02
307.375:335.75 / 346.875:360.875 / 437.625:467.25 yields 1.02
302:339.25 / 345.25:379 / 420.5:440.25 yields 1.42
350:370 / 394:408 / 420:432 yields 0.51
